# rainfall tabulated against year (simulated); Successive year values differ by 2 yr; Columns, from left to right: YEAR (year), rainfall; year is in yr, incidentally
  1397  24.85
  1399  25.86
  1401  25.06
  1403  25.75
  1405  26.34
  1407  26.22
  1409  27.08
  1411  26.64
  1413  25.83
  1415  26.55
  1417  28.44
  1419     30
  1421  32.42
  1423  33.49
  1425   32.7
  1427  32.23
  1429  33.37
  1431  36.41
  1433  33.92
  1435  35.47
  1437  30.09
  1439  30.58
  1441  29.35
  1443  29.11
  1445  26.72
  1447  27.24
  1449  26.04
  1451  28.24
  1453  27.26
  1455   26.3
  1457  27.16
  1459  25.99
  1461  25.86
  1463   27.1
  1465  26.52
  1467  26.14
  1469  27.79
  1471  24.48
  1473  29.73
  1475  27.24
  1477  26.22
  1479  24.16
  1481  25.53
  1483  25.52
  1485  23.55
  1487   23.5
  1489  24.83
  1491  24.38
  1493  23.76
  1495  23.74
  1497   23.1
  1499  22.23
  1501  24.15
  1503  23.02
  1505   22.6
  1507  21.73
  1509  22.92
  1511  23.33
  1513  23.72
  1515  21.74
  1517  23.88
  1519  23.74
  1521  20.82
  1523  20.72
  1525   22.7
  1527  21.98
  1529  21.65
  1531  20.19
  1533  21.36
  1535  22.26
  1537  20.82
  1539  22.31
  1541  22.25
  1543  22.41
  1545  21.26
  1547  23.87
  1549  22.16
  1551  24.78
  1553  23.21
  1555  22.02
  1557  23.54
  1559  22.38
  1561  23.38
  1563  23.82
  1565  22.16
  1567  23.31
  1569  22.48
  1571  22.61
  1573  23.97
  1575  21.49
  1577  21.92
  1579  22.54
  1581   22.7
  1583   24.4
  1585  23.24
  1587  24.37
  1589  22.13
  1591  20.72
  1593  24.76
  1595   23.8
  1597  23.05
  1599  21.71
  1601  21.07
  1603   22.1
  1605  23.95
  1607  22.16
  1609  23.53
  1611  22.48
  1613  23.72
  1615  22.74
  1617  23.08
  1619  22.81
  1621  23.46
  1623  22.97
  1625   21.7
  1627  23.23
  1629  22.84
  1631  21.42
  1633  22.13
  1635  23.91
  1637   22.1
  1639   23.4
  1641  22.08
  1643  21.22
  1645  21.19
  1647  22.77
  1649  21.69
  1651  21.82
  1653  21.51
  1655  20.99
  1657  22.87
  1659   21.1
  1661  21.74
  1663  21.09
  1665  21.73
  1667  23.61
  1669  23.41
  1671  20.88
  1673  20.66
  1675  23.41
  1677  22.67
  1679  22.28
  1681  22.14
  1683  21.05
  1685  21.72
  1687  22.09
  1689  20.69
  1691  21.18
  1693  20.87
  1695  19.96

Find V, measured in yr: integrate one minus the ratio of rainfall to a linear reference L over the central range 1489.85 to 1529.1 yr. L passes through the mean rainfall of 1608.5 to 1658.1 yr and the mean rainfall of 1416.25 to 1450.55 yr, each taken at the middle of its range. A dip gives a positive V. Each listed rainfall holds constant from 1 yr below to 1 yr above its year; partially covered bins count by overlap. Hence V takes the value 6.97 yr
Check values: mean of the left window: 31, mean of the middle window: 22.8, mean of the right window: 22.5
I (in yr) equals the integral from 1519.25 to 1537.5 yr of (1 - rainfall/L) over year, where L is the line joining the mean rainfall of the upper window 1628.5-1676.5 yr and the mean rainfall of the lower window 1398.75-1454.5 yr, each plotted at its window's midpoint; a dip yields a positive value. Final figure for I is 3.2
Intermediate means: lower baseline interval 29.2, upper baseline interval 22.1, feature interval 21.5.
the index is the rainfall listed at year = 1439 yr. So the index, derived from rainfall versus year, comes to 30.58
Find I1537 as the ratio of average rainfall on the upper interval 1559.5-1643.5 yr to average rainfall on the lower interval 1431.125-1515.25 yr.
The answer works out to 0.87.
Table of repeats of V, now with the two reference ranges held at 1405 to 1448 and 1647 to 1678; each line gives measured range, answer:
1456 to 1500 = 4.6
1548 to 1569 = 2.1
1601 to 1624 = 0.8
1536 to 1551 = 2.1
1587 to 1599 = 0.7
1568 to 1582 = 1.4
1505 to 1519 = 2.2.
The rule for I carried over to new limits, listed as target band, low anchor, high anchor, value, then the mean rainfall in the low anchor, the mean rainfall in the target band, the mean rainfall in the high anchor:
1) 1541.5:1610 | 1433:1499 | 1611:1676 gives 3.2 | 26.7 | 22.8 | 22.3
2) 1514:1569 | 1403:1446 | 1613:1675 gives 7.4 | 30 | 22.4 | 22.2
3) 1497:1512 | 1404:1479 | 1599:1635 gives 2.1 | 28.6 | 22.9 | 22.7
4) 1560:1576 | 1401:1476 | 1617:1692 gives 1.2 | 28.6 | 22.9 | 22.1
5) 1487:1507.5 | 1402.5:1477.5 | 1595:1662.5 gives 2.6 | 28.7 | 23.4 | 22.4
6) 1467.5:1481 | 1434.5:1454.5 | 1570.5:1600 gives 0.5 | 28.8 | 26.5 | 22.9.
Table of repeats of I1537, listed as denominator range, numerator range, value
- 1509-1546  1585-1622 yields 1.04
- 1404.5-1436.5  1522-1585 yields 0.74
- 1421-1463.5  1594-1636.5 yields 0.76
